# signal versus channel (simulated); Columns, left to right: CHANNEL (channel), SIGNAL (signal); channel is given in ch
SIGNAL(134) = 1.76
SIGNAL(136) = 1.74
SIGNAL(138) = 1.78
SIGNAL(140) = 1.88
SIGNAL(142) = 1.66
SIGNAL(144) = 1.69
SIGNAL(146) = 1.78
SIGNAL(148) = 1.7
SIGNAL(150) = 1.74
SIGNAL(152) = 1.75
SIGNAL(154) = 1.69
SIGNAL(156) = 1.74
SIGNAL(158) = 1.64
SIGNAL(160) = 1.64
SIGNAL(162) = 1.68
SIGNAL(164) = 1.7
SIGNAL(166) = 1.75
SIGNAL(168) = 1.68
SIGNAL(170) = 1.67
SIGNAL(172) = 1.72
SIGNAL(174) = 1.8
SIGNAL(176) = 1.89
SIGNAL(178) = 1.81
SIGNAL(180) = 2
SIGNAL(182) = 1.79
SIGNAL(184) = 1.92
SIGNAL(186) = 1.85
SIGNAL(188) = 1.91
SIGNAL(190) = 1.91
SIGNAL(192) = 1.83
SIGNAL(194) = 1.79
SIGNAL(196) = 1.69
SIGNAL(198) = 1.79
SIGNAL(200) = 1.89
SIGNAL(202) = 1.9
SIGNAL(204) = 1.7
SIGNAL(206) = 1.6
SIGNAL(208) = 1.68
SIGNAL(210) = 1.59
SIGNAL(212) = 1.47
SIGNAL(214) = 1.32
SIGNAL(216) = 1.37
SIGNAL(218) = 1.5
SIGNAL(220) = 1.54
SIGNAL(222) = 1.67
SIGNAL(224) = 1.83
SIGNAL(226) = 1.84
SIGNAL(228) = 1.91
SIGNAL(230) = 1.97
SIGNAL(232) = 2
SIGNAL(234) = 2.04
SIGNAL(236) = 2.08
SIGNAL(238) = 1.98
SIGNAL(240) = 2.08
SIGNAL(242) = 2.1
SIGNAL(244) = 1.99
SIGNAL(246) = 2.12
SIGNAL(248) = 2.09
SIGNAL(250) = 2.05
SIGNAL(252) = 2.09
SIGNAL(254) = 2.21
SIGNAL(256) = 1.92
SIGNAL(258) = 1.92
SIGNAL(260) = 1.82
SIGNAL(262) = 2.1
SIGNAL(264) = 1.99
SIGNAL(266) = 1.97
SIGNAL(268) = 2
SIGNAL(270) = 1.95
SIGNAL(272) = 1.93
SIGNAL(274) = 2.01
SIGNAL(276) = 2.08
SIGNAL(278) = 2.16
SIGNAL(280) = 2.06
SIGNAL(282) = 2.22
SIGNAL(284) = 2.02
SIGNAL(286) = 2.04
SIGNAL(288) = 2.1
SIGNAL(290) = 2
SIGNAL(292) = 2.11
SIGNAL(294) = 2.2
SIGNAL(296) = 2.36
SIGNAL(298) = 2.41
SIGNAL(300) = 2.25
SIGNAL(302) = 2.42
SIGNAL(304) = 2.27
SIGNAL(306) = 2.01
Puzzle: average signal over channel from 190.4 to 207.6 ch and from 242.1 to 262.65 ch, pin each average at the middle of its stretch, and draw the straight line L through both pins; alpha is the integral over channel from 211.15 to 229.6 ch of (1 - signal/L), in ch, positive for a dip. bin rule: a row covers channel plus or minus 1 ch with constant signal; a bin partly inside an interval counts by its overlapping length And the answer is 2.6 ch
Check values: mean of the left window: 1.78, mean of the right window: 2.03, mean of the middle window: 1.62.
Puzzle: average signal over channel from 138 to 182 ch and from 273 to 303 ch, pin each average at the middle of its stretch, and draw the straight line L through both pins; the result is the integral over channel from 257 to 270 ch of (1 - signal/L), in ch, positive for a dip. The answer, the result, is 0.73 ch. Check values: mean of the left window 1.75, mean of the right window 2.16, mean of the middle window 1.97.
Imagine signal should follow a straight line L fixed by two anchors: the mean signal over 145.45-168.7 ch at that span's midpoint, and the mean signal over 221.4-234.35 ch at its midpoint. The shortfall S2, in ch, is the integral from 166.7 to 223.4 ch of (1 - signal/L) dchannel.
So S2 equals 2.5 ch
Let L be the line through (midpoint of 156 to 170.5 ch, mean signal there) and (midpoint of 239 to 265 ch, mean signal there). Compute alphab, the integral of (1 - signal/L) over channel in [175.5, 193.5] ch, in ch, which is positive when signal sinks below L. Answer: -1.1 ch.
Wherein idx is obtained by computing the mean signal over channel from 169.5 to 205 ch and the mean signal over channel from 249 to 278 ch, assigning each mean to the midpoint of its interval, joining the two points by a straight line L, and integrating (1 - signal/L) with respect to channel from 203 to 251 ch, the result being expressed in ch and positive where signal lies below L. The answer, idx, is 2.79 ch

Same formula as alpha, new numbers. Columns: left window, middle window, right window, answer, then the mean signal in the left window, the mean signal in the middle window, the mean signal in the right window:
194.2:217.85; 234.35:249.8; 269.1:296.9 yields -1.78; 1.64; 2.06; 2.09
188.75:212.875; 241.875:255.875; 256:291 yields -1.14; 1.74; 2.08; 2.02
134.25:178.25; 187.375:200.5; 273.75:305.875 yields 0.21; 1.73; 1.83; 2.17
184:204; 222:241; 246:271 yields -0.14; 1.84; 1.95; 2.01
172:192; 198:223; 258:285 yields 3.97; 1.87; 1.61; 2.02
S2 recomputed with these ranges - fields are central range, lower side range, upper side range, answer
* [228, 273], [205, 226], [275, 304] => -4.0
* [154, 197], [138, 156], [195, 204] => -0.1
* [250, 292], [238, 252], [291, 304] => 2.8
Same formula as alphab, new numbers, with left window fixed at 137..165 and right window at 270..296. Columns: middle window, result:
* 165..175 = 0.3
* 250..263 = 0.0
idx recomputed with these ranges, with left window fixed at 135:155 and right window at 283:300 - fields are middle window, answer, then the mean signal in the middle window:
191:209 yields 1.28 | 1.76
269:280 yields 0.43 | 2.03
